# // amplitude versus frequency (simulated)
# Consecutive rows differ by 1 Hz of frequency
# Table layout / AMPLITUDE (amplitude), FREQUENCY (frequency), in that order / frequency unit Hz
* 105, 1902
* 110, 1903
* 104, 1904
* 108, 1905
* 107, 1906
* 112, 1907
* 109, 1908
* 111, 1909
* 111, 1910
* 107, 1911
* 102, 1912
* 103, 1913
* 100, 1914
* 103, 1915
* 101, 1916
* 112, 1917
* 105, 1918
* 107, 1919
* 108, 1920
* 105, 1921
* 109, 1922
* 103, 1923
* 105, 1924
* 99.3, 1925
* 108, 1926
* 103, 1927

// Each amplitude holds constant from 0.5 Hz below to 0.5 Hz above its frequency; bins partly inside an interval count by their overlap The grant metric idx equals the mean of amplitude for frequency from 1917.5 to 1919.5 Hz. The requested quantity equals 106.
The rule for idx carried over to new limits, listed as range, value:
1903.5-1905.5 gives 106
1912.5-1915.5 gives 102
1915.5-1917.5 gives 106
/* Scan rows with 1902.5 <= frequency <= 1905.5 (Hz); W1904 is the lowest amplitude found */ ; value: 104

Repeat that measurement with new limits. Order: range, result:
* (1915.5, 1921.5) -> 101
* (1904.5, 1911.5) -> 107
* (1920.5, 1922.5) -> 105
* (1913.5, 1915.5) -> 100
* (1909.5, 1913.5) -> 102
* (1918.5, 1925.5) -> 99.3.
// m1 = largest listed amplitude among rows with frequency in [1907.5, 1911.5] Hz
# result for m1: 111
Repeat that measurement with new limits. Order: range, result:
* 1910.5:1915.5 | 107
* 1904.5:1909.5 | 112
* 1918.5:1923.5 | 109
